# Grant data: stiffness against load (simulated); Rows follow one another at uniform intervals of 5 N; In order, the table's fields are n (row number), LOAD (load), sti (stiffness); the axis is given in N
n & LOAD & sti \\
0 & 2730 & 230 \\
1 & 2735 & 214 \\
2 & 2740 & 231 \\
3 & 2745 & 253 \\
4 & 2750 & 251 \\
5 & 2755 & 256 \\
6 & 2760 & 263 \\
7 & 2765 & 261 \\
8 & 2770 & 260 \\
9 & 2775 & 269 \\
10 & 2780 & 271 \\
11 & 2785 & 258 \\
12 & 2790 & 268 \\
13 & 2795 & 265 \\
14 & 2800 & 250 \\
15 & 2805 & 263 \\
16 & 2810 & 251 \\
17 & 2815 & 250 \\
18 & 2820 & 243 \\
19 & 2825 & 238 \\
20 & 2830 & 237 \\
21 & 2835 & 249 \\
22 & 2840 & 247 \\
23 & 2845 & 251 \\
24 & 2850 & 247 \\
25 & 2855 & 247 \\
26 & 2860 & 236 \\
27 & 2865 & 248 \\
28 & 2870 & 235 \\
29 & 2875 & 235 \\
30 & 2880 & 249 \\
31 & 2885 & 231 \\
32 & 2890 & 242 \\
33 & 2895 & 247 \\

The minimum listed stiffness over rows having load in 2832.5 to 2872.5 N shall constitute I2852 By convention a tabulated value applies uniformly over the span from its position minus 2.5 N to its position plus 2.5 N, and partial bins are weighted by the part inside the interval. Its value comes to 235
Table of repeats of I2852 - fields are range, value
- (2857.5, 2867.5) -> 236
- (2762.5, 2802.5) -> 250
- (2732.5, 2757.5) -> 214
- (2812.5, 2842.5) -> 237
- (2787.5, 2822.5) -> 243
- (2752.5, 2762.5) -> 256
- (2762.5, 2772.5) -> 260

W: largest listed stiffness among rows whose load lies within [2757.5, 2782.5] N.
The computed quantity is 271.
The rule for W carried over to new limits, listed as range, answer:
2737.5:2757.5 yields 256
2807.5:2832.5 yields 251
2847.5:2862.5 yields 247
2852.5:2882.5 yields 249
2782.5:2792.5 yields 268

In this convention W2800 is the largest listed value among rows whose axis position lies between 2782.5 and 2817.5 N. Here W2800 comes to 268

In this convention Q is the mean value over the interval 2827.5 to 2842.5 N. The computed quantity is 244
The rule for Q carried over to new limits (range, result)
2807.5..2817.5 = 250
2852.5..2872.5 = 242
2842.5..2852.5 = 249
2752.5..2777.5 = 262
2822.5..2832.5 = 238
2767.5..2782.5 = 267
